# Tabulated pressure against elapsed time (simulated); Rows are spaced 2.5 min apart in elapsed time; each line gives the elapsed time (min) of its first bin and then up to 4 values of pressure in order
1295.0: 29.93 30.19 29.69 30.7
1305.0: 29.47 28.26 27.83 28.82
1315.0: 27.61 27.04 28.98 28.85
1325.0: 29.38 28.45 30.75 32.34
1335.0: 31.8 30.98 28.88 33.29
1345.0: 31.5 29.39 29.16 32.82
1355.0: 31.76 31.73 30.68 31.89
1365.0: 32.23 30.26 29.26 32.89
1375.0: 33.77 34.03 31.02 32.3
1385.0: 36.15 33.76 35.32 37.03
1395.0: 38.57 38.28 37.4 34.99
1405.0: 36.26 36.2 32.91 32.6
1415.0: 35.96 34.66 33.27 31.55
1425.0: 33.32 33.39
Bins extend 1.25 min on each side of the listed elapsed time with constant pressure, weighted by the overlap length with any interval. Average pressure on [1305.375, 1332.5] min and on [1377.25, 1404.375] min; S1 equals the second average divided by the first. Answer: 1.2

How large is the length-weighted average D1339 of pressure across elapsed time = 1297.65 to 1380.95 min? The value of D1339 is 30.5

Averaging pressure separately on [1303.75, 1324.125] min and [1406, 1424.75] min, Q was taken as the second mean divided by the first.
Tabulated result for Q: 1.19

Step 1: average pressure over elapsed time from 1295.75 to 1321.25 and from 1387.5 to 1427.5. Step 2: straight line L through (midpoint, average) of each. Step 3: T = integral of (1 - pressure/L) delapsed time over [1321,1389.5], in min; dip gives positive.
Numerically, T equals 0.7 min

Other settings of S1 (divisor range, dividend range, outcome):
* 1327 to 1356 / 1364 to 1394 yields 1.07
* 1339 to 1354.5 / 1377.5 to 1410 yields 1.15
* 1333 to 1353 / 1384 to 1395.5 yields 1.16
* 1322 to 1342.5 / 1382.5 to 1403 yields 1.19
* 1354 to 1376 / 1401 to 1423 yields 1.09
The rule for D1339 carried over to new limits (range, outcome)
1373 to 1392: 33.9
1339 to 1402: 33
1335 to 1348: 31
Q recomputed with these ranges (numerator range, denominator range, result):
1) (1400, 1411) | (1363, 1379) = 1.10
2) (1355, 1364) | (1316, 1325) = 1.11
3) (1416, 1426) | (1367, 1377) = 1.05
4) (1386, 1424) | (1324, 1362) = 1.14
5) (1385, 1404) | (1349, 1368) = 1.16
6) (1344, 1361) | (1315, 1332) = 1.07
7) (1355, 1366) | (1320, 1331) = 1.08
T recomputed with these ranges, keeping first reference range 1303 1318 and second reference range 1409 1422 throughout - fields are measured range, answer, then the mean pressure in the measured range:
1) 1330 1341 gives -0.5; 31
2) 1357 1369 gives -0.1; 31.3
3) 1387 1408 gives -2.4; 36.5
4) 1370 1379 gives -0.4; 32.9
